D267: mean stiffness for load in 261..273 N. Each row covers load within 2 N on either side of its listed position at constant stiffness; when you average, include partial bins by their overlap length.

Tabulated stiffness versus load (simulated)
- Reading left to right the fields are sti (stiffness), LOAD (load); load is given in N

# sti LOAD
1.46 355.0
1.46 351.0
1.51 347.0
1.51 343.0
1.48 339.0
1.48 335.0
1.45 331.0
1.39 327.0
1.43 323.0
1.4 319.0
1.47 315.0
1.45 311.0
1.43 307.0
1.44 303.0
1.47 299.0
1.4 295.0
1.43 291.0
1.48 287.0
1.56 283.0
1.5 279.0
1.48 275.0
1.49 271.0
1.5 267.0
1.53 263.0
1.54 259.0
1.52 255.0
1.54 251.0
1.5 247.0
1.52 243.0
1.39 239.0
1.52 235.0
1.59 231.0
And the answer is 1.51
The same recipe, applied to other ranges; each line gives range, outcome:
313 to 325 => 1.43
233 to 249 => 1.48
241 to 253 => 1.52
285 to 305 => 1.44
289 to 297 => 1.42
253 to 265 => 1.53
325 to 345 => 1.46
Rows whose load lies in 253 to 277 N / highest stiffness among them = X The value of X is 1.54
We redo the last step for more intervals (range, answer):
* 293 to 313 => 1.47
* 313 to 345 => 1.51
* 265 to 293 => 1.56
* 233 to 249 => 1.52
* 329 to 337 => 1.48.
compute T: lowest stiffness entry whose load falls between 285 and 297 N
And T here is 1.4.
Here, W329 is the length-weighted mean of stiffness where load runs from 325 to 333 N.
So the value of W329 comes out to 1.42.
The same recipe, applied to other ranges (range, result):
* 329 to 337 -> 1.46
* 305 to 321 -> 1.44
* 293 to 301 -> 1.44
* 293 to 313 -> 1.44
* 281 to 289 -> 1.52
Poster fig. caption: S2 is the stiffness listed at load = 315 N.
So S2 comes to 1.47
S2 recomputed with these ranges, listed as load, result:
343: 1.51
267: 1.5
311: 1.45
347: 1.51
